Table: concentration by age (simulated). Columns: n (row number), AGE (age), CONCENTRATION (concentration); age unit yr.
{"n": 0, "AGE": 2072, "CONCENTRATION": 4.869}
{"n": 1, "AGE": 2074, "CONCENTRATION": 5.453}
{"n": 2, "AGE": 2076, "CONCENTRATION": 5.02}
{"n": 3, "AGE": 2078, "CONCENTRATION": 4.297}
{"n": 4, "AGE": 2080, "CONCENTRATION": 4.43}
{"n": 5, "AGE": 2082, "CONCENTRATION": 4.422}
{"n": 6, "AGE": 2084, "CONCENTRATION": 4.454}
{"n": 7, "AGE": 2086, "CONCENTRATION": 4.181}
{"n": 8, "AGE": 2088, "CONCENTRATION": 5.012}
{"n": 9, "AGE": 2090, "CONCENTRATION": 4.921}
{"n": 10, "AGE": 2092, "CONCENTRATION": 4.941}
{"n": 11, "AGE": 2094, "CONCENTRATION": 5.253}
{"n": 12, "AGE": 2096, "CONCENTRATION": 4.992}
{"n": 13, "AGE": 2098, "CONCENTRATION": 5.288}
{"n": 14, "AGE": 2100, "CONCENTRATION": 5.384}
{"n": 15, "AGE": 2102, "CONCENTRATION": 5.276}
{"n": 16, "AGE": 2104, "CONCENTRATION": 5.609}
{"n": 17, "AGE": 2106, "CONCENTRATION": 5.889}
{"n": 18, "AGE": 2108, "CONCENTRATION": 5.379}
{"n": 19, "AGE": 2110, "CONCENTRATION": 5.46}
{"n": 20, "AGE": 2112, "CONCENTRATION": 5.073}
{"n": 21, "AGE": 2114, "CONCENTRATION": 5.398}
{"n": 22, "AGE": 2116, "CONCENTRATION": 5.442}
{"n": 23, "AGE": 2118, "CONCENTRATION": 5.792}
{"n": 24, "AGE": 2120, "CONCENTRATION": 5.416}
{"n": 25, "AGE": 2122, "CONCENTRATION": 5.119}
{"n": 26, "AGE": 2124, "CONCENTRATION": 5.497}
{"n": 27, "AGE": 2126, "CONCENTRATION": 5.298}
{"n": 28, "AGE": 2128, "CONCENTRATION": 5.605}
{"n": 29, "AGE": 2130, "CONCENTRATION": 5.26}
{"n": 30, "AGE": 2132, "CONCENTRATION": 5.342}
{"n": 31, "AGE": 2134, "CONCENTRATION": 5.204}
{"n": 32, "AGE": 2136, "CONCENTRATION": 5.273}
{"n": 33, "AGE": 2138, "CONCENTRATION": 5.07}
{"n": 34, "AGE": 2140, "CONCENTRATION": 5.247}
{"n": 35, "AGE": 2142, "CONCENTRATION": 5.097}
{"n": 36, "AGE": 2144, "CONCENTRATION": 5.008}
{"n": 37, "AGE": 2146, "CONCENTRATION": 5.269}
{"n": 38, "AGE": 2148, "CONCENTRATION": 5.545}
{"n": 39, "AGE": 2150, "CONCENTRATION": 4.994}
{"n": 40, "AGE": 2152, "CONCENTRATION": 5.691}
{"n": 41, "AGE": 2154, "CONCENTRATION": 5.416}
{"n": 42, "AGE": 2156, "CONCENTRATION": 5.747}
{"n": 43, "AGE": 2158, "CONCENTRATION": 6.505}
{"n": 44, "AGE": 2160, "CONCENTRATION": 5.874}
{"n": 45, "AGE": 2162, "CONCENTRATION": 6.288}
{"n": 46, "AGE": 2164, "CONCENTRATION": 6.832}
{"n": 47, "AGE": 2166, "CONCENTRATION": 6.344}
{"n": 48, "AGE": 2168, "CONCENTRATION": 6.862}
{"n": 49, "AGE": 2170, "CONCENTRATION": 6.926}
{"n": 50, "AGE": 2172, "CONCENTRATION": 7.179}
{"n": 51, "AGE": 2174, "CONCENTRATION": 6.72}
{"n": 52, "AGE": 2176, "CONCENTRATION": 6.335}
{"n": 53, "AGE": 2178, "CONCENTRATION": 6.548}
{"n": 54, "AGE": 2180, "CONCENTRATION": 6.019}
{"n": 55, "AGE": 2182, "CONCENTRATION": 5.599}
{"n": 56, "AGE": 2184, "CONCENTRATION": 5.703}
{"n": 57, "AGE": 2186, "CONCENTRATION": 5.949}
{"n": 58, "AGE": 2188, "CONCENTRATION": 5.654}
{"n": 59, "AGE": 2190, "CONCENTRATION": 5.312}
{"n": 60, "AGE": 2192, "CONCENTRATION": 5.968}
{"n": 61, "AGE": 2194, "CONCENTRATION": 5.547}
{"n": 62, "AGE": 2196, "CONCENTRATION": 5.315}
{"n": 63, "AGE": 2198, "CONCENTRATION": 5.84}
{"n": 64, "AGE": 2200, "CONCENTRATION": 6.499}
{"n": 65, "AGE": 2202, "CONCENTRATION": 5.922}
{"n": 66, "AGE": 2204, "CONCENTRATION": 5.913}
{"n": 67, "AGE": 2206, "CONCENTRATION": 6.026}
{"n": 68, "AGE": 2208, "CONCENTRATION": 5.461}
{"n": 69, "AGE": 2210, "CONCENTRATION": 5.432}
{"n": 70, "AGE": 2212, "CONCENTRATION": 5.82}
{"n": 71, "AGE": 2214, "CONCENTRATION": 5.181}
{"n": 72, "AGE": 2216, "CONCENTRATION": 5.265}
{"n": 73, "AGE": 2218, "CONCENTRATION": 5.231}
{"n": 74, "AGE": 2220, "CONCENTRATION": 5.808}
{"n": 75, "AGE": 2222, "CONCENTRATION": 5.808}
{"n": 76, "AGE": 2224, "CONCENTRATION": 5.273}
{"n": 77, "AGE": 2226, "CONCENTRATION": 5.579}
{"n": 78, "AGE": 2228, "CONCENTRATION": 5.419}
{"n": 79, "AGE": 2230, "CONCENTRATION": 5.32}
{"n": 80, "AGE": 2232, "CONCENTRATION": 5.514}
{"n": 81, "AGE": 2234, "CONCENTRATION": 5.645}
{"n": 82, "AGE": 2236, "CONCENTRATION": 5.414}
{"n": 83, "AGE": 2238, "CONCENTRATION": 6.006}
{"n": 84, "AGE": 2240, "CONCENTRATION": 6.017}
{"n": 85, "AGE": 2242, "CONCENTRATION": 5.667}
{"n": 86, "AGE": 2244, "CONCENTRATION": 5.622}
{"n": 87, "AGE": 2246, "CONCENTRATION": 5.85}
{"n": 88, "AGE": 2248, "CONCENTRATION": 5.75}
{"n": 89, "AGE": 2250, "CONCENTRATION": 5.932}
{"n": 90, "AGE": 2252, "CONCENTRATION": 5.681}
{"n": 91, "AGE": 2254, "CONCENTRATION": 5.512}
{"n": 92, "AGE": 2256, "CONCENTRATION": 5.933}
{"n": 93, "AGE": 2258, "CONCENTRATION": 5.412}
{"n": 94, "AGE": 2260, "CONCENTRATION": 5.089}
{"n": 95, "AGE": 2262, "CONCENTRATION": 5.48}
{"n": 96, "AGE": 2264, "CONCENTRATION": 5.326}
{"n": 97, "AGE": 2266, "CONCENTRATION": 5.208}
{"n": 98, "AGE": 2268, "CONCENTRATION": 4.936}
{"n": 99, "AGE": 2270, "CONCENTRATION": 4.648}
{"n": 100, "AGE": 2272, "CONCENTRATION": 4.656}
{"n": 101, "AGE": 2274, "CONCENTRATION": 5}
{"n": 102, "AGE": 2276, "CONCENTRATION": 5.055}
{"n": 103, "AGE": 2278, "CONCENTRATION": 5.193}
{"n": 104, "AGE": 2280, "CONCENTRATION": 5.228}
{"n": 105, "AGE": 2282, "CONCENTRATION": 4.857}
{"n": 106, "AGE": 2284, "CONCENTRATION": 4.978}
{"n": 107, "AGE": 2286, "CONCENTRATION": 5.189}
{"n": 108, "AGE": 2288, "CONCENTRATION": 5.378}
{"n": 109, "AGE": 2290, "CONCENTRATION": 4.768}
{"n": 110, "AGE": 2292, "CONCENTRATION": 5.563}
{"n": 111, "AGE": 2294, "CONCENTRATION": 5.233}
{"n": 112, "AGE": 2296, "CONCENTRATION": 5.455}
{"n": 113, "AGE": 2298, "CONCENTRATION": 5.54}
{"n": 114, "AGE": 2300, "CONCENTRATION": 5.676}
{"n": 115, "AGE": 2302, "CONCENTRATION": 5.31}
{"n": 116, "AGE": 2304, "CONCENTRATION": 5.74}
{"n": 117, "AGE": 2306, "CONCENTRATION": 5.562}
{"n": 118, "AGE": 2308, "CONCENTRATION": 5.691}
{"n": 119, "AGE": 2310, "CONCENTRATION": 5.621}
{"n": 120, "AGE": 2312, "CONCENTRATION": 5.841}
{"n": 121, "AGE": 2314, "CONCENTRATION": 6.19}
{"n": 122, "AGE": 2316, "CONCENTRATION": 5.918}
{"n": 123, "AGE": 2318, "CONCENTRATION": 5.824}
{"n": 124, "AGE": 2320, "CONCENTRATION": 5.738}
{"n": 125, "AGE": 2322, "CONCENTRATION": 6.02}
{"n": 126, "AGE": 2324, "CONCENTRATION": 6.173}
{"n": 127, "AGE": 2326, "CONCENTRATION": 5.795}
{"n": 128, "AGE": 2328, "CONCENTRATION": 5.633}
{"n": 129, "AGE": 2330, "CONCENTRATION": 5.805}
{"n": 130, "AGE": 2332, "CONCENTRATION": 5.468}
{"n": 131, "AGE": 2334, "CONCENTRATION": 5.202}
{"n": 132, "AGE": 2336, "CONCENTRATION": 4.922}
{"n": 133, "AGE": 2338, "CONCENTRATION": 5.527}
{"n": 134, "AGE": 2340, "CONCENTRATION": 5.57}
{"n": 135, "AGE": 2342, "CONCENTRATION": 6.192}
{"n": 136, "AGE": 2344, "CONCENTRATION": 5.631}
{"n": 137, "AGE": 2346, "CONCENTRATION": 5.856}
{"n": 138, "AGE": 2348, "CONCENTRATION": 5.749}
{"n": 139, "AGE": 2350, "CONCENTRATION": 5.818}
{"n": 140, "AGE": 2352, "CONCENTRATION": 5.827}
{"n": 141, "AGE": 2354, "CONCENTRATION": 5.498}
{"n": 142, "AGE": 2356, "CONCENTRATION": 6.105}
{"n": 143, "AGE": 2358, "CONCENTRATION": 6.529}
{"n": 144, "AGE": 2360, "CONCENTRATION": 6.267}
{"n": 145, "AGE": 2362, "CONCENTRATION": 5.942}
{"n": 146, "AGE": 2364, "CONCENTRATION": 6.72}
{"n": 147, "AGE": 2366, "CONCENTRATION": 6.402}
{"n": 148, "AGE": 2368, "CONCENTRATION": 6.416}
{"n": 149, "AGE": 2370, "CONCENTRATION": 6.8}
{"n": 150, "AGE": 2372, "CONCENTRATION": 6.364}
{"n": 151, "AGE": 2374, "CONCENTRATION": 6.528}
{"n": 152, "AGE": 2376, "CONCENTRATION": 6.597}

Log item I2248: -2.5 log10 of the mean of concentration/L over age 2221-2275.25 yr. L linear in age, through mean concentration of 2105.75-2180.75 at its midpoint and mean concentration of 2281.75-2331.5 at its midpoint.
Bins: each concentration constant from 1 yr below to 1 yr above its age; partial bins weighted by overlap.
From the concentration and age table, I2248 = 0.03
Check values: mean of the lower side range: 5.73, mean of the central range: 5.47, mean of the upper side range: 5.59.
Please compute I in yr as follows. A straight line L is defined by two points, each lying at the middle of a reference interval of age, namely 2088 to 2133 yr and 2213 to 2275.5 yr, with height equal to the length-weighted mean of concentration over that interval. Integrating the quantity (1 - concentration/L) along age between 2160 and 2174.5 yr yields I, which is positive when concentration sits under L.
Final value -3.5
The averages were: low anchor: 5.34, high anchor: 5.45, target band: 6.68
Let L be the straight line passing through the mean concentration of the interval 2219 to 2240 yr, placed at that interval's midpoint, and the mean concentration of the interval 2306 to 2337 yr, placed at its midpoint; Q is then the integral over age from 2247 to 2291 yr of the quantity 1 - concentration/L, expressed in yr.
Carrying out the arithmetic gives 3.2 yr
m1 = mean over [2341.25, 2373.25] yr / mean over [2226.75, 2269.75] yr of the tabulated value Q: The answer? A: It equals 1.11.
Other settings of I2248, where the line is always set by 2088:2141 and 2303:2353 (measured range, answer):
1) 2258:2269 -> 0.076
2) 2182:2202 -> -0.055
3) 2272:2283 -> 0.123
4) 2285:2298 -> 0.075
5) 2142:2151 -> 0.039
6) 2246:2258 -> -0.030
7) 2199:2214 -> -0.062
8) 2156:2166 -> -0.167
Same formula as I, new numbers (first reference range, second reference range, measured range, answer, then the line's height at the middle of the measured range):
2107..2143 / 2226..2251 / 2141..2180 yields -4.4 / 5.44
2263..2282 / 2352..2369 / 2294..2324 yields -1.1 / 5.51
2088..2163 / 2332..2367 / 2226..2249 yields -0.1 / 5.63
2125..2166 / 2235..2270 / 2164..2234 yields -4.1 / 5.55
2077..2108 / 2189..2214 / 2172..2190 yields -1.6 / 5.59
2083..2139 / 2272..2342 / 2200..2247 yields -2.2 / 5.38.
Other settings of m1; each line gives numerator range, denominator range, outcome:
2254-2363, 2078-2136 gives 1.07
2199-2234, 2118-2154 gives 1.06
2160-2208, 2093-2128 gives 1.14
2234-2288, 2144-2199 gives 0.90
